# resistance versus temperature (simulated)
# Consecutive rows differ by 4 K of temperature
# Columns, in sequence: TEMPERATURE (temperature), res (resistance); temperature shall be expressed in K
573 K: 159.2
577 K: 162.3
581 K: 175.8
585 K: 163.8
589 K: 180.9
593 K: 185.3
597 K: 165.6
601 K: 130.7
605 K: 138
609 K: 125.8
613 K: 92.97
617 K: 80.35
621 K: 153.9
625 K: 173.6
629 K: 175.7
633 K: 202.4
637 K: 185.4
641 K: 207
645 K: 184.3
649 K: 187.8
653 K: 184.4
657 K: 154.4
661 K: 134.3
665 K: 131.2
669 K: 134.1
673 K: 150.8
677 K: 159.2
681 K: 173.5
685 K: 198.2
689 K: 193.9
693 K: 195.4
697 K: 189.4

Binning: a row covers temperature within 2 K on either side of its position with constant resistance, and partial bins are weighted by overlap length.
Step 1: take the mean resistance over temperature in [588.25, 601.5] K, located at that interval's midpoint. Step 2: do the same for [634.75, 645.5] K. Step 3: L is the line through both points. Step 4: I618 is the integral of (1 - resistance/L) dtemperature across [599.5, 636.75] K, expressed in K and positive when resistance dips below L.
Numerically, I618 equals 7.9 K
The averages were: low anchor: 168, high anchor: 194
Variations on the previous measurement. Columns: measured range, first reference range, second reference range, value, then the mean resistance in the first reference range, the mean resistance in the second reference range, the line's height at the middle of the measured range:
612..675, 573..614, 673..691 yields 3.03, 154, 178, 167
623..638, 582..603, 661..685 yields -2.33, 166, 153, 160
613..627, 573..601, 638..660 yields 3.65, 168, 181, 175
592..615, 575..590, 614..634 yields 3.36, 170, 152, 161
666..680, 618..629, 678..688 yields 2.43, 158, 184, 180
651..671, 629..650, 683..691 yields 4.76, 192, 196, 194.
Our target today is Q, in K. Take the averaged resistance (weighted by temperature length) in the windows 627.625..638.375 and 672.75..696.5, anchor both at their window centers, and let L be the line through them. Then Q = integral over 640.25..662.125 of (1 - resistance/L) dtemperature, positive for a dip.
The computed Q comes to 1.3 K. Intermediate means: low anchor 189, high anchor 181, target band 175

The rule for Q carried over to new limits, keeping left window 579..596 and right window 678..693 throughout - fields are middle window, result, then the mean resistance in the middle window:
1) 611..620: 4.3 K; 94.1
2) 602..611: 2.3 K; 132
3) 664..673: 2.4 K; 137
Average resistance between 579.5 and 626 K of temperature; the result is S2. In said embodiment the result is 146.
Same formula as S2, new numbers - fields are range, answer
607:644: 156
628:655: 190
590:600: 172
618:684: 167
